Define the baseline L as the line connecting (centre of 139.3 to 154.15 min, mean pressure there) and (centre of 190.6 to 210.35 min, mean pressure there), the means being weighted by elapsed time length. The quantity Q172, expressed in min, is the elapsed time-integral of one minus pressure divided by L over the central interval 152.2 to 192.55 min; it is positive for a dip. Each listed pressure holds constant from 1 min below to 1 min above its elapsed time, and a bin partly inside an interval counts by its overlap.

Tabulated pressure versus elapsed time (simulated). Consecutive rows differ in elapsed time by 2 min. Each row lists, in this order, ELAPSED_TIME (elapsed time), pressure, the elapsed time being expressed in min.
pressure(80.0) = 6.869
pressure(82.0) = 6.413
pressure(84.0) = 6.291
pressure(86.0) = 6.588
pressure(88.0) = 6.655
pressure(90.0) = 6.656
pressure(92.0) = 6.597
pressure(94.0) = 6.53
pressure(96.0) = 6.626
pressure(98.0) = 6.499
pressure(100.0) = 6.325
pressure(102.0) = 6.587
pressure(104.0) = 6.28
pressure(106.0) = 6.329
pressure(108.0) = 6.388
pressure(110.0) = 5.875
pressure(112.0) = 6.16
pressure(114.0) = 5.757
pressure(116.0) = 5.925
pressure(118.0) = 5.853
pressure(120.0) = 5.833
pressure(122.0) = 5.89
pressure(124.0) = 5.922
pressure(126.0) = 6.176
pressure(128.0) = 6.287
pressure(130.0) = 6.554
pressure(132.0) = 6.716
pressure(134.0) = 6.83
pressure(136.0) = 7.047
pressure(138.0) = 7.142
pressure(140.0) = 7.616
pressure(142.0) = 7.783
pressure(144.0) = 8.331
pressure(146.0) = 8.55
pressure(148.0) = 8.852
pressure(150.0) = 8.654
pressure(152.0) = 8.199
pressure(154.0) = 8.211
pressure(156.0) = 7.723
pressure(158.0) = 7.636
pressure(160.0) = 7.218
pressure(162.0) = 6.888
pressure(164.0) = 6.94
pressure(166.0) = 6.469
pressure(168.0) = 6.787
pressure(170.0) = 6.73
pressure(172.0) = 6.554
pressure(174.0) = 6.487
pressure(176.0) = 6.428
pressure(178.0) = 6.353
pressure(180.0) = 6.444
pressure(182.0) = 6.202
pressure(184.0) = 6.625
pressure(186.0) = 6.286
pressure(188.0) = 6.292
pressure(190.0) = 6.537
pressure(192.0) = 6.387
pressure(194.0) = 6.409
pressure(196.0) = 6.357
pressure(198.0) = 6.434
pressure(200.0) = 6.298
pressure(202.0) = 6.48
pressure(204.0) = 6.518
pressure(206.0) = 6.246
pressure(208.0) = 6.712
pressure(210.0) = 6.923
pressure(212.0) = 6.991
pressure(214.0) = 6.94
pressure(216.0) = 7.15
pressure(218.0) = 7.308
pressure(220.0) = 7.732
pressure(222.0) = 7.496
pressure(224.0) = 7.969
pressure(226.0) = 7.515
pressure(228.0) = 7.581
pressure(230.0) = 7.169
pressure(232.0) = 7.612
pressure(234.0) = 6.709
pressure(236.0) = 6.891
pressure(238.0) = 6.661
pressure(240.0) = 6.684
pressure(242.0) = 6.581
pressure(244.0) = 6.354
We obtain 3.4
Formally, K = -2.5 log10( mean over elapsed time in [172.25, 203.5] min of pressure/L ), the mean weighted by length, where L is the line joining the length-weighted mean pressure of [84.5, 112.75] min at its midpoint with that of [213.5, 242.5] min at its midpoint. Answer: 0.09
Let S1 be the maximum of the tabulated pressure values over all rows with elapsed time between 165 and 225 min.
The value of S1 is 7.969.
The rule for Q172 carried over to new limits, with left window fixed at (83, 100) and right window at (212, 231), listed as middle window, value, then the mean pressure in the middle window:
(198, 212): 1.4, 6.56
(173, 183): 1.0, 6.38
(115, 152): -1.1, 7.03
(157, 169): 0.0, 6.99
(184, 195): 1.2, 6.4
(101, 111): 0.5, 6.29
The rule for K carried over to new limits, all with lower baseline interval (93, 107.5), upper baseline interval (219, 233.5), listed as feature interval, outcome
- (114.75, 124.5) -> 0.13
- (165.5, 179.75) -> 0.09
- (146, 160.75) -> -0.17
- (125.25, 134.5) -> 0.03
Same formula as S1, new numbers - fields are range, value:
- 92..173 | 8.852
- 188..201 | 6.537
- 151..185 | 8.211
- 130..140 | 7.616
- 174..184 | 6.625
